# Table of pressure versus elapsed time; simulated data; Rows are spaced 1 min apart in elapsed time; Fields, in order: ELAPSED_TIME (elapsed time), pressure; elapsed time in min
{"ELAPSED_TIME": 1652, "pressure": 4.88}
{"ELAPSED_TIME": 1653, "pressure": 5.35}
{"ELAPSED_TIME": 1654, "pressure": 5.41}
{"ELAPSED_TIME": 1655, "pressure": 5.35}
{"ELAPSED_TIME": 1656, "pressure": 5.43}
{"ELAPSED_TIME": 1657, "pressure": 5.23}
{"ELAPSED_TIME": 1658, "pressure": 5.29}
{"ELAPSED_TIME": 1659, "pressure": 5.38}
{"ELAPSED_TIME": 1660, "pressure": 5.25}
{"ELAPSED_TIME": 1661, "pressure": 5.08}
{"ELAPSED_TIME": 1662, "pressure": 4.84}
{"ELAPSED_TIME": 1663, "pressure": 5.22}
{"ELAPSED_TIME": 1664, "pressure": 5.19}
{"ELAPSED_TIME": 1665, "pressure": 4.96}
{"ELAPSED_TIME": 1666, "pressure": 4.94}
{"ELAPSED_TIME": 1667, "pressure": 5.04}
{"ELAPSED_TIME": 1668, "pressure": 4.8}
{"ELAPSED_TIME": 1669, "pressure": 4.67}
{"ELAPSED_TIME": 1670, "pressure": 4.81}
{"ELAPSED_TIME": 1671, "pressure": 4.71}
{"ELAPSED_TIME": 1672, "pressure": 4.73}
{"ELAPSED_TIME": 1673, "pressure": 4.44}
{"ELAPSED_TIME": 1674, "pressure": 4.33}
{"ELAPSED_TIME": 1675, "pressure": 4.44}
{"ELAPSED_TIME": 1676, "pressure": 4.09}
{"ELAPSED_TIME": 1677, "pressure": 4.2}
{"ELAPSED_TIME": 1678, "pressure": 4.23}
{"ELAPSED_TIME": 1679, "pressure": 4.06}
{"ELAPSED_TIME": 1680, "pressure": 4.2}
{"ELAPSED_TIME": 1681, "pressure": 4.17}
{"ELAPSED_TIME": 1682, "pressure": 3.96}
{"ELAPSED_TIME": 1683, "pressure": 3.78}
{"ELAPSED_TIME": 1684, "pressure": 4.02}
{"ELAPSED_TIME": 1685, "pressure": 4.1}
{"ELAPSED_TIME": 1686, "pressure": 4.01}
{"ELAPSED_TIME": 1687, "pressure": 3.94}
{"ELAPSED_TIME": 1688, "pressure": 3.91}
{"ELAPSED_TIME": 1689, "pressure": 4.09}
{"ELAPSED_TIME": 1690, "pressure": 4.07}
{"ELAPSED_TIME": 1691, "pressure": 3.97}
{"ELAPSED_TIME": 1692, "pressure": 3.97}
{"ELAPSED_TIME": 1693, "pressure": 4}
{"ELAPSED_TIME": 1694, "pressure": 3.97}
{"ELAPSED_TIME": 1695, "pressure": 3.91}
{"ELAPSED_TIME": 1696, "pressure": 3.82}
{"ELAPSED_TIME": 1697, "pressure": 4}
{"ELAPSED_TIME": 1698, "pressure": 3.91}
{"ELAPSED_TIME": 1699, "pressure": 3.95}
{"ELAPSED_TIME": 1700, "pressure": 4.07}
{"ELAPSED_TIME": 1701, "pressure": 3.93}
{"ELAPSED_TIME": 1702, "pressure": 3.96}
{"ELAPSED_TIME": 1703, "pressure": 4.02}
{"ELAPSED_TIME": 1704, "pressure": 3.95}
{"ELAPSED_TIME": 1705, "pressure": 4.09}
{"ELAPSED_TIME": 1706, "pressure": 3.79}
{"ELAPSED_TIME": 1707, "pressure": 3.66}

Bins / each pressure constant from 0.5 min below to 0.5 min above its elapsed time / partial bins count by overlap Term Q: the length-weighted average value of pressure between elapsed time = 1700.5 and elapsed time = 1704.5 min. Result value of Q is 3.96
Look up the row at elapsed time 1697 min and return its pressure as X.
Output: 4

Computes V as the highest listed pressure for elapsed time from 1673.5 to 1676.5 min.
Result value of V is 4.44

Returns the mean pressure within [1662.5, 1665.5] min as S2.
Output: 5.12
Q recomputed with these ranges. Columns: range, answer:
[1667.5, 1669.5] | 4.73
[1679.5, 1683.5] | 4.03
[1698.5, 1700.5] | 4.01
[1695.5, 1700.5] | 3.95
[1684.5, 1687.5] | 4.02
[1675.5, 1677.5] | 4.14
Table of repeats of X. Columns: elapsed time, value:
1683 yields 3.78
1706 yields 3.79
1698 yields 3.91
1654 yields 5.41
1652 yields 4.88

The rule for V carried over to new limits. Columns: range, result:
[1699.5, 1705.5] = 4.09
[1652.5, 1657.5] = 5.43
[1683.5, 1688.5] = 4.1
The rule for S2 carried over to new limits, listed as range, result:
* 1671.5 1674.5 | 4.5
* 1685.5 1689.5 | 3.99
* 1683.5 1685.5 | 4.06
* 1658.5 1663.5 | 5.15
